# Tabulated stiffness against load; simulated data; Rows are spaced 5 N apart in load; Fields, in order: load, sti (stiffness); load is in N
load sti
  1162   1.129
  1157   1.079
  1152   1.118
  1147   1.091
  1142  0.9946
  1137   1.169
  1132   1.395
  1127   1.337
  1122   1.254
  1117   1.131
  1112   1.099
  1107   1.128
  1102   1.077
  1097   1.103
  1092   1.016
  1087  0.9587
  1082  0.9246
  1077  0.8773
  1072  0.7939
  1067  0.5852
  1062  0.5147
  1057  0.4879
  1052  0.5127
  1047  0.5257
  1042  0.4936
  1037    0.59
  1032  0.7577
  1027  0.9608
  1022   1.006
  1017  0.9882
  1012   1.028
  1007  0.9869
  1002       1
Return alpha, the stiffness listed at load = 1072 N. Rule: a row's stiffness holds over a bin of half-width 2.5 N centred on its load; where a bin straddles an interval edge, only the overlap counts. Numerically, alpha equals 0.7939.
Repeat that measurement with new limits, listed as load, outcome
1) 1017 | 0.9882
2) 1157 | 1.079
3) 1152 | 1.118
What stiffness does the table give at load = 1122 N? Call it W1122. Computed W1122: 1.254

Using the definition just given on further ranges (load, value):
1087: 0.9587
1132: 1.395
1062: 0.5147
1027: 0.9608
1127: 1.337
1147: 1.091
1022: 1.006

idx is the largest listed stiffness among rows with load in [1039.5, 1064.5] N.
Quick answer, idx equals 0.5257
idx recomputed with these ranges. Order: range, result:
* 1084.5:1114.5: 1.128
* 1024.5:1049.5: 0.9608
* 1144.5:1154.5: 1.118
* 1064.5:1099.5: 1.103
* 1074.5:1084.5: 0.9246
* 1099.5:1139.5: 1.395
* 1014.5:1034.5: 1.006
